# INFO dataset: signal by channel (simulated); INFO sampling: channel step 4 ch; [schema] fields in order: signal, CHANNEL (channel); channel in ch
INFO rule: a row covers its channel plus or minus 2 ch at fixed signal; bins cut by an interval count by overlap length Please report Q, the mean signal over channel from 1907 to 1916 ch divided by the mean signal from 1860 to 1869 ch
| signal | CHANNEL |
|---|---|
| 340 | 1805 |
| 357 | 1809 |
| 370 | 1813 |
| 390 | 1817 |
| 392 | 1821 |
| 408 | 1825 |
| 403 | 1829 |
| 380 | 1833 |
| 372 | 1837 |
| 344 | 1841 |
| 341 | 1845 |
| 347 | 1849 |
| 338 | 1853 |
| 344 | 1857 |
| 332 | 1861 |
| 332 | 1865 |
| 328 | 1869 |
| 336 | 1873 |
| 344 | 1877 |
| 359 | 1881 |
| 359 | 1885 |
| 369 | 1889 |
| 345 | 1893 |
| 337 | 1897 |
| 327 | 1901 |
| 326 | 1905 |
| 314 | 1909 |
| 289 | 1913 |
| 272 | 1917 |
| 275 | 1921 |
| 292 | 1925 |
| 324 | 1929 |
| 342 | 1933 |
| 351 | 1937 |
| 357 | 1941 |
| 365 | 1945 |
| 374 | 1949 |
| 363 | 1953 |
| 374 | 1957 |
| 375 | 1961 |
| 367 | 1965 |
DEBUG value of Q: 0.90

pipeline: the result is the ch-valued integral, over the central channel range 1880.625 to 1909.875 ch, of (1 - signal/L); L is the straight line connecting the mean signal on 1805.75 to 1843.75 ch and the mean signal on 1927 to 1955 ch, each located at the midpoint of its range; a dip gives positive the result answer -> 1.7 ch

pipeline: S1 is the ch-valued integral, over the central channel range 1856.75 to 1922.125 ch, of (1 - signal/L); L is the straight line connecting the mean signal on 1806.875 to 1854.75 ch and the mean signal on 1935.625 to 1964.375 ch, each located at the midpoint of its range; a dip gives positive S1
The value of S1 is 7.0 ch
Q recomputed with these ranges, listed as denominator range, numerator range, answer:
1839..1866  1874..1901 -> 1.03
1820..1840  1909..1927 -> 0.73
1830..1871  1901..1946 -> 0.92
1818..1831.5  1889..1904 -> 0.85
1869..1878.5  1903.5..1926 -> 0.87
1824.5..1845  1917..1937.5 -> 0.83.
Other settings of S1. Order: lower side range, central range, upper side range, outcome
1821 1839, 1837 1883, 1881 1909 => 3.33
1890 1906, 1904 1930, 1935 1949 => 3.73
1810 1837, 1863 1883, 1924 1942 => 1.30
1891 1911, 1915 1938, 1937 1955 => 2.75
